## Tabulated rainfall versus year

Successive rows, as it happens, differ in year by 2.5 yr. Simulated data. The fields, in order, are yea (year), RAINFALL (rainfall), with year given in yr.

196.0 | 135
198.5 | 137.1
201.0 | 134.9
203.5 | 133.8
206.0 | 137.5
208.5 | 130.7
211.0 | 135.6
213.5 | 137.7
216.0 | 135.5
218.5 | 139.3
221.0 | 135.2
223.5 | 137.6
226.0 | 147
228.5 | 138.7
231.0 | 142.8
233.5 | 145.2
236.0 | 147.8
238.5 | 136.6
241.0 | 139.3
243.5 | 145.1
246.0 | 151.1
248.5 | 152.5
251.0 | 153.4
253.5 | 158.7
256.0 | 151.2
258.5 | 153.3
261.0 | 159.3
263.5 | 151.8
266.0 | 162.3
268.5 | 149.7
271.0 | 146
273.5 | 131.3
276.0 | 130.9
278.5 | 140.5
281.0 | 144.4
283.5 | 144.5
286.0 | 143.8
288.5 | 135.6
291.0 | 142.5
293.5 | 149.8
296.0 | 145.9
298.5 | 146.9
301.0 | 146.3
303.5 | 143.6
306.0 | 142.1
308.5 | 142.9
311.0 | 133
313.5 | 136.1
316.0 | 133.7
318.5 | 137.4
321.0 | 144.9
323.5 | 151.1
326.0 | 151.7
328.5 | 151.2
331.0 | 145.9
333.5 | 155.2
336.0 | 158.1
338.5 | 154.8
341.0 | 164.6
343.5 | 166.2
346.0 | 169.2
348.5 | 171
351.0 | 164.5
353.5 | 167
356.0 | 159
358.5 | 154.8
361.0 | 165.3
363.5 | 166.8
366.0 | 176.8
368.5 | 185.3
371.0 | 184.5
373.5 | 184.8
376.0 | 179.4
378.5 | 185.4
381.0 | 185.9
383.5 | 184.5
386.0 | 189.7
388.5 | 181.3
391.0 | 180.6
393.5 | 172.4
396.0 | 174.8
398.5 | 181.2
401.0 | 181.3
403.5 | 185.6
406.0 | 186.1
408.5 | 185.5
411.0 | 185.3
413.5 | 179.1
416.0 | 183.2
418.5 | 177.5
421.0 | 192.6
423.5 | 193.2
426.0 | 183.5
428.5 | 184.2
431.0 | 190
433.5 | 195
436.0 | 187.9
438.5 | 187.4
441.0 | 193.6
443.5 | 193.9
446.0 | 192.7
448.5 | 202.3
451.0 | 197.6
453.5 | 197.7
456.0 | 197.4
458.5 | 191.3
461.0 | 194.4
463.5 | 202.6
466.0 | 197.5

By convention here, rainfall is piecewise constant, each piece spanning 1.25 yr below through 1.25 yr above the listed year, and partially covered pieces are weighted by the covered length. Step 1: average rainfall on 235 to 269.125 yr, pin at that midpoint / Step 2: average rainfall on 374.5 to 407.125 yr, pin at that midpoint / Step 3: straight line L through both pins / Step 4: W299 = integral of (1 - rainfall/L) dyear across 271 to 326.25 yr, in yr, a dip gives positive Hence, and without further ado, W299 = 6.73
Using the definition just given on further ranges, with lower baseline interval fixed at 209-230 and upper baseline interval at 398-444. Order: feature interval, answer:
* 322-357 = 1.7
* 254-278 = 0.1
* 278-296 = 1.3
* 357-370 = 0.2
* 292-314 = 2.1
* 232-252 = -0.4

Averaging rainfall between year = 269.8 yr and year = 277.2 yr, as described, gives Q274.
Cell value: 136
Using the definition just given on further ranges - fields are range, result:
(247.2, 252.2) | 153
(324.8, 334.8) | 151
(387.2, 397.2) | 177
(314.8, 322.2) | 139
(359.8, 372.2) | 176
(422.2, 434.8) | 189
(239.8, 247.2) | 145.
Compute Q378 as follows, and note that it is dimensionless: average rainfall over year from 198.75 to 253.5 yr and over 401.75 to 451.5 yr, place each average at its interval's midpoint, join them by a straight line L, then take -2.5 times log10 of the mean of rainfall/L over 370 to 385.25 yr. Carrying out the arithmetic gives -0.04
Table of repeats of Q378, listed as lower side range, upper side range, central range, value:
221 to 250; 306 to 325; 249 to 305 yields -0.04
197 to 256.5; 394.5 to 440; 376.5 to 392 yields -0.04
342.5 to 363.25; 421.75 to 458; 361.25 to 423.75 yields -0.03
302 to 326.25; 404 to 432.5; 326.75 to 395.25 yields -0.06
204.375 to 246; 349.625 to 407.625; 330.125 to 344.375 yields 0.06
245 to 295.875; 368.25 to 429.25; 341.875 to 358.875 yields 0.03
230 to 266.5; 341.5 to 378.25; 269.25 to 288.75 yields 0.11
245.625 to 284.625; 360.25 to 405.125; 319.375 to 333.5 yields 0.11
